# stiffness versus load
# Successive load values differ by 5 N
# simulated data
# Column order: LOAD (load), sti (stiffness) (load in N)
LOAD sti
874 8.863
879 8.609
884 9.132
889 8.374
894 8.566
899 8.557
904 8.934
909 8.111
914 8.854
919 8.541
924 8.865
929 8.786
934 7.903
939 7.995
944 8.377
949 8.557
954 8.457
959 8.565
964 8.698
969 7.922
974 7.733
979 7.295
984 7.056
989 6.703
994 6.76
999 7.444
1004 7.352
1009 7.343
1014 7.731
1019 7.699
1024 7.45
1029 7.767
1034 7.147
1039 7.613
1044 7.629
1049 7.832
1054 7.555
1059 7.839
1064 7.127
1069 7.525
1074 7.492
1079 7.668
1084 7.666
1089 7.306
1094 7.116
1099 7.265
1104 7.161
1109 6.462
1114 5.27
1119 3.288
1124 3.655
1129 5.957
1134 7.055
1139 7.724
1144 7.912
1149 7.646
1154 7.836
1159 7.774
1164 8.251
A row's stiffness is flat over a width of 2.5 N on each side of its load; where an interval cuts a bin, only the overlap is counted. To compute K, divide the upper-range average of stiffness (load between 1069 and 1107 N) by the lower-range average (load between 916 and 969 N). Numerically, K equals 0.87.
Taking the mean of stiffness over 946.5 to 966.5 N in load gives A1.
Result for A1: 8.57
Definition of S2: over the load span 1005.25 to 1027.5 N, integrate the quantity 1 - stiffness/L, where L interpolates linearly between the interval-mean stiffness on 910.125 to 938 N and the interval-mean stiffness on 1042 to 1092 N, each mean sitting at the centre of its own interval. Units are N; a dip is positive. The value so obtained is 1.0 N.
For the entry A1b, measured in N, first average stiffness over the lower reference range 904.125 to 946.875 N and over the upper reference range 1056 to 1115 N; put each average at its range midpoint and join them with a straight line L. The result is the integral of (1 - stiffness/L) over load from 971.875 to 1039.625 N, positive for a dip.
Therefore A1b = 4.1 N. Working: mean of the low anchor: 8.46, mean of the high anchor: 7.21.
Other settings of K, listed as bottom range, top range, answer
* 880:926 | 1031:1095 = 0.87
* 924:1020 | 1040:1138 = 0.87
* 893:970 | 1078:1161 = 0.79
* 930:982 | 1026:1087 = 0.93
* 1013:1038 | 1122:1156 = 0.91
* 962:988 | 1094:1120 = 0.80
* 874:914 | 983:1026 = 0.84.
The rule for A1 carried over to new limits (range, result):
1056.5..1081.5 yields 7.53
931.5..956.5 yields 8.26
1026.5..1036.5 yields 7.46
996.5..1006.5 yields 7.4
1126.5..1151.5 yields 7.26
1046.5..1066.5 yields 7.59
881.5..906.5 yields 8.71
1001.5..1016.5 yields 7.48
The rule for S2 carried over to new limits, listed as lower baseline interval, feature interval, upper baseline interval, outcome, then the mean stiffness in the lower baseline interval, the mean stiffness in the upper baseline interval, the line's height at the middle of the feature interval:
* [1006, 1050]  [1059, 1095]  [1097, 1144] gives -3.64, 7.57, 6.07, 6.77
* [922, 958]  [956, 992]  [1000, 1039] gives 1.48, 8.42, 7.5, 8.03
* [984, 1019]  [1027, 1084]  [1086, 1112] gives -3.48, 7.24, 7.04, 7.13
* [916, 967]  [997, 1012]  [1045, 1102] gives 1.15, 8.47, 7.49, 8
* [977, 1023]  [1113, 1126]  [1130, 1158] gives 6.16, 7.27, 7.55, 7.5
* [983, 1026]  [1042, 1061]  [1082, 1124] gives -2.56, 7.29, 6.26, 6.8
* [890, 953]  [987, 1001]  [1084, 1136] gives 1.15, 8.5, 6.12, 7.58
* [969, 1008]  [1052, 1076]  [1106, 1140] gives -4.60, 7.24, 5.56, 6.3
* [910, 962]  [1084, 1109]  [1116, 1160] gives -1.05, 8.48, 6.48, 6.89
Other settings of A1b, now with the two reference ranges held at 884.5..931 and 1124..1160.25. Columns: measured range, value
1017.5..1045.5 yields 1.10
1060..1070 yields 0.34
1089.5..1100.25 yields 0.35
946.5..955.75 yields -0.16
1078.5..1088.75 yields -0.10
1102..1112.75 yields 1.10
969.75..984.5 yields 1.31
